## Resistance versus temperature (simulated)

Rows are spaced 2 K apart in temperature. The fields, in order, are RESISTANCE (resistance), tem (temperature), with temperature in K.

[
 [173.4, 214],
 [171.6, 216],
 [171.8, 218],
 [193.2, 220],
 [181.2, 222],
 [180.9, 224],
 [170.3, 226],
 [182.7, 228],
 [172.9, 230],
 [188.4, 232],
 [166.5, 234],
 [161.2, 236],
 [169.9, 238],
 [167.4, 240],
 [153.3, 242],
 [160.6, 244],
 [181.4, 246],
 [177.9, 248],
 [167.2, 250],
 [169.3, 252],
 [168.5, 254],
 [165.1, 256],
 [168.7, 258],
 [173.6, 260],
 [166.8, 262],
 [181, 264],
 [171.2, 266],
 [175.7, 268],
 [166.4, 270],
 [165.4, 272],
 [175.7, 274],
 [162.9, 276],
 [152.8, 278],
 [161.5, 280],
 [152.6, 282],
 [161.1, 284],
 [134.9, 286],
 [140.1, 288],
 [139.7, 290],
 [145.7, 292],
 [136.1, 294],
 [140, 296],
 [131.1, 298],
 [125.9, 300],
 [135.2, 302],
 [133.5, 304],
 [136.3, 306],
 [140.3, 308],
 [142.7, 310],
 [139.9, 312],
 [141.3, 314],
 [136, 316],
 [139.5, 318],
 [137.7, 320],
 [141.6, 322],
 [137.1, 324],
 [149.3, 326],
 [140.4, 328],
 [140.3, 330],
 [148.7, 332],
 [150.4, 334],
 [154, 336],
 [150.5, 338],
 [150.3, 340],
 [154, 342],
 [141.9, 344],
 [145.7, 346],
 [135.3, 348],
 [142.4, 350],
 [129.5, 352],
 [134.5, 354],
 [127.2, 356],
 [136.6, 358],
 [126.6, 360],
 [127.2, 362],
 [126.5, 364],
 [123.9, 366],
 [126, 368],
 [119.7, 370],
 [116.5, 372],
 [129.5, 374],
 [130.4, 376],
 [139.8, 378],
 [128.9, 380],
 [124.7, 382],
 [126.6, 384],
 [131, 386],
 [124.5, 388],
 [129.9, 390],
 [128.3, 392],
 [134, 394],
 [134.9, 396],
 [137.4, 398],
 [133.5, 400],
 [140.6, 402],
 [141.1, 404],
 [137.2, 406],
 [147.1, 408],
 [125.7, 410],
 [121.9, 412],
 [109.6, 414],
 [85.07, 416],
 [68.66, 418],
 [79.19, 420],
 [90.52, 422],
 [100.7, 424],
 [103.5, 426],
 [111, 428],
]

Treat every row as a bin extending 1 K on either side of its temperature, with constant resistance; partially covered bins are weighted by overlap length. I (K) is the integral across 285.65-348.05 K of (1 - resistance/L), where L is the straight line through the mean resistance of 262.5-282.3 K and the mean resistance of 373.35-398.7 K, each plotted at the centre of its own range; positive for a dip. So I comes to 4.6 K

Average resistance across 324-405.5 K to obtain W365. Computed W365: 135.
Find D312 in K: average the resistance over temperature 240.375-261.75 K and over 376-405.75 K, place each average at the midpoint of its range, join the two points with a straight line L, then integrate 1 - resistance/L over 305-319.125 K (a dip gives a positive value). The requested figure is 1.24 K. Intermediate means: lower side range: 168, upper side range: 133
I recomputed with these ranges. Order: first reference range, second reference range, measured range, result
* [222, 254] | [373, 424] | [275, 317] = 3.2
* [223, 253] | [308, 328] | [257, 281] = -1.4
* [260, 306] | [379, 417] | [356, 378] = 1.3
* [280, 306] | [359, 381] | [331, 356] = -2.4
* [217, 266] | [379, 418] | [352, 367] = 1.0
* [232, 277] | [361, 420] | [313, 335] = 0.7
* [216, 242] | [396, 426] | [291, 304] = 1.4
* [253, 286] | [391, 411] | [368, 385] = 1.7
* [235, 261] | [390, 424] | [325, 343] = -0.9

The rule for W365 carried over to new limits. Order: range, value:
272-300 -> 149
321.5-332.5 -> 143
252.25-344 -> 150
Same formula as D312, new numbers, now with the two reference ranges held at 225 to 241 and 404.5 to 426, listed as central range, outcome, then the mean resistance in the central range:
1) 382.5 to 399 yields -2.09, 131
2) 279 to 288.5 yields 0.23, 151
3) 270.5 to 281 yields -0.44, 164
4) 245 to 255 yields -0.39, 173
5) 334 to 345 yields -1.30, 150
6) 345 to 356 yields -0.52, 137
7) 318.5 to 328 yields -0.08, 141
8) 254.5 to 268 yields -0.75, 171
